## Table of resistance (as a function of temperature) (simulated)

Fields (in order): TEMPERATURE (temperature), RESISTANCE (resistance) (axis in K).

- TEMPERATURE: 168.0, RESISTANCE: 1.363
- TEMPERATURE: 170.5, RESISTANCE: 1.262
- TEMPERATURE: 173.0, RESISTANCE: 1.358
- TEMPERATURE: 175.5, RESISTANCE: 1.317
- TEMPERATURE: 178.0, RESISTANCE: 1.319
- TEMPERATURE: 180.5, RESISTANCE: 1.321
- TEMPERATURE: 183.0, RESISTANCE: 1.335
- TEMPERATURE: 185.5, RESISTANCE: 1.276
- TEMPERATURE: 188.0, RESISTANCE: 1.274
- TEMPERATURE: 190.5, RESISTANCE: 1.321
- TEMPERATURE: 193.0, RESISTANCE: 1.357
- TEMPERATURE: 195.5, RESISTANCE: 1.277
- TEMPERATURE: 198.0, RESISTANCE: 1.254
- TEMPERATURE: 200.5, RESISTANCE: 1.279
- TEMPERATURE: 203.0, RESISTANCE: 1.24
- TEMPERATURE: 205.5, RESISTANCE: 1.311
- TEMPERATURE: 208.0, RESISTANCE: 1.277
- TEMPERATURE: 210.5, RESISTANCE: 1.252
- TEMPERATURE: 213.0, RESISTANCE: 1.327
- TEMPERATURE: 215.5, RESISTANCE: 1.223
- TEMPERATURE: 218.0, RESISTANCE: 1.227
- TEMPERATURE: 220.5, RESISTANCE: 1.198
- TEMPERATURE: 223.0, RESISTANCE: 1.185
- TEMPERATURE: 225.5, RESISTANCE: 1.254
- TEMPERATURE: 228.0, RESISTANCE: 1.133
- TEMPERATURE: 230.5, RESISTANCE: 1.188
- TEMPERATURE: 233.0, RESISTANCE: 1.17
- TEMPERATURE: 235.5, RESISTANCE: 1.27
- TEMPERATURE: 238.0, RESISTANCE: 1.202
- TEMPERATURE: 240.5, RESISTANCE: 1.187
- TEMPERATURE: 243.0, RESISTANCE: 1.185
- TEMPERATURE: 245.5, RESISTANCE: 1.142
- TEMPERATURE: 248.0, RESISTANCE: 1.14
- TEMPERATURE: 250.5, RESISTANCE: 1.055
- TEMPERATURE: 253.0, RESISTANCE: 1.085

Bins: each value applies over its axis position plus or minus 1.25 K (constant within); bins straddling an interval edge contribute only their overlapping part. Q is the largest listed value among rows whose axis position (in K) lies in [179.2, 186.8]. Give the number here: 1.335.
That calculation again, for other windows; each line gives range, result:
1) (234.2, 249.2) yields 1.27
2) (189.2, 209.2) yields 1.357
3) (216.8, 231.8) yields 1.254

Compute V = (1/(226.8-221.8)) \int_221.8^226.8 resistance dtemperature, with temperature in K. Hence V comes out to 1.22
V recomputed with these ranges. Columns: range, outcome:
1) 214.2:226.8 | 1.22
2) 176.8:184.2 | 1.32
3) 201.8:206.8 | 1.28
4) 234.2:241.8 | 1.22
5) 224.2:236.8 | 1.2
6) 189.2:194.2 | 1.34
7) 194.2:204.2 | 1.26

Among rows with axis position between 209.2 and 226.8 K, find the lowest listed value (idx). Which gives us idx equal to 1.185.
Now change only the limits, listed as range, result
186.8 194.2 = 1.274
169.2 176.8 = 1.262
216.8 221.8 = 1.198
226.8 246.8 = 1.133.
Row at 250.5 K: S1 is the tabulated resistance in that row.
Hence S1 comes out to 1.055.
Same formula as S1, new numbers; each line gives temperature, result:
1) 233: 1.17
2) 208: 1.277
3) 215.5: 1.223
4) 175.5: 1.317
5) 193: 1.357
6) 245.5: 1.142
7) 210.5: 1.252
